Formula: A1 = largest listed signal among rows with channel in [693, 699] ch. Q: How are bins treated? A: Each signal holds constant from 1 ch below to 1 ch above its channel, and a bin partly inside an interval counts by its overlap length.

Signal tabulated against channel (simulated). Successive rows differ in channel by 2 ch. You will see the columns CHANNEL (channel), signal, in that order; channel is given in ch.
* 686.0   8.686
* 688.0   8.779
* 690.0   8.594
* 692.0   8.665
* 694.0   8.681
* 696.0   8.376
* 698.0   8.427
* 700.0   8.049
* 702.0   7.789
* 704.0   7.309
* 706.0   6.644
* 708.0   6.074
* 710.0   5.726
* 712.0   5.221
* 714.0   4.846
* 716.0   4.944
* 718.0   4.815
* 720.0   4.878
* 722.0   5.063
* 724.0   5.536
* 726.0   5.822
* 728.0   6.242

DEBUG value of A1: 8.681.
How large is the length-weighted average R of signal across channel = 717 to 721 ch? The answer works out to 4.85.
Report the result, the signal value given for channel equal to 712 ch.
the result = 5.221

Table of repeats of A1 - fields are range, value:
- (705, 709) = 6.644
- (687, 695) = 8.779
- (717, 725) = 5.536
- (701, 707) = 7.789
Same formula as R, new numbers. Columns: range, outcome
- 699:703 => 7.92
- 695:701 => 8.28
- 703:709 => 6.68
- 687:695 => 8.68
